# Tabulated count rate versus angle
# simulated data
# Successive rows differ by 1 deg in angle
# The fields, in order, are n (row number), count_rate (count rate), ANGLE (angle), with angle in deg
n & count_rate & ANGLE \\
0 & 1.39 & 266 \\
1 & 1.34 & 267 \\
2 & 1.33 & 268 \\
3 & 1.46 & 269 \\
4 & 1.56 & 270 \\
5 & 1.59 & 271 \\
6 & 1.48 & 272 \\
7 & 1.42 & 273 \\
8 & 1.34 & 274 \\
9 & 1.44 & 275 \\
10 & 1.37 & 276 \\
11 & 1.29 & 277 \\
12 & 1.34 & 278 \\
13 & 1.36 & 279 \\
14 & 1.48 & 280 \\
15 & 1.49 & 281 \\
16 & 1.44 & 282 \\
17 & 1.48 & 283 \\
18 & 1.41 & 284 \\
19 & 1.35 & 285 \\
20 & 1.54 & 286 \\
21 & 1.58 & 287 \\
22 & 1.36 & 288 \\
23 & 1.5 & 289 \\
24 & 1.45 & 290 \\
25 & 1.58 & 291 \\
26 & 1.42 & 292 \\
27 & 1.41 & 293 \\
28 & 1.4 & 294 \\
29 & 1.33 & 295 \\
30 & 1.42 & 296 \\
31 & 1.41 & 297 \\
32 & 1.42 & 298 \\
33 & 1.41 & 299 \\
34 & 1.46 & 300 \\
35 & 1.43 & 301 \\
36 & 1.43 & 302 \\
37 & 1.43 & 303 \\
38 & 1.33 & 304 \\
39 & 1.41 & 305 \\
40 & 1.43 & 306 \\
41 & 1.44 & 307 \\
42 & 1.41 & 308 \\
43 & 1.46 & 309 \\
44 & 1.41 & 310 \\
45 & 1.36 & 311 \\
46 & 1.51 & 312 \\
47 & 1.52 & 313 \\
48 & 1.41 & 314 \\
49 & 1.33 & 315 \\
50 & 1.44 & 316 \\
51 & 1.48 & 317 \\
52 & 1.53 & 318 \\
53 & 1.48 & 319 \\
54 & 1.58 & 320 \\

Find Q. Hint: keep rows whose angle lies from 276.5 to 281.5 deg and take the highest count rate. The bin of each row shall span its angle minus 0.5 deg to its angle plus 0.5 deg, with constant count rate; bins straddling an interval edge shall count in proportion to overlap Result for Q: 1.49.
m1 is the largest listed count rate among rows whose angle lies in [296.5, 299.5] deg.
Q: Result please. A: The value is 1.42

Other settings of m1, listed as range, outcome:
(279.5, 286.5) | 1.54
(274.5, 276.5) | 1.44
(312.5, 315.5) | 1.52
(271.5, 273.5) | 1.48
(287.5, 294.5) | 1.58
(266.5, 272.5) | 1.59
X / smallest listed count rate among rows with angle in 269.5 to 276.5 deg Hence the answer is 1.34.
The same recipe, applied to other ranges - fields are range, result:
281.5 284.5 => 1.41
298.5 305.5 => 1.33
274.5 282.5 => 1.29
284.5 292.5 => 1.35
